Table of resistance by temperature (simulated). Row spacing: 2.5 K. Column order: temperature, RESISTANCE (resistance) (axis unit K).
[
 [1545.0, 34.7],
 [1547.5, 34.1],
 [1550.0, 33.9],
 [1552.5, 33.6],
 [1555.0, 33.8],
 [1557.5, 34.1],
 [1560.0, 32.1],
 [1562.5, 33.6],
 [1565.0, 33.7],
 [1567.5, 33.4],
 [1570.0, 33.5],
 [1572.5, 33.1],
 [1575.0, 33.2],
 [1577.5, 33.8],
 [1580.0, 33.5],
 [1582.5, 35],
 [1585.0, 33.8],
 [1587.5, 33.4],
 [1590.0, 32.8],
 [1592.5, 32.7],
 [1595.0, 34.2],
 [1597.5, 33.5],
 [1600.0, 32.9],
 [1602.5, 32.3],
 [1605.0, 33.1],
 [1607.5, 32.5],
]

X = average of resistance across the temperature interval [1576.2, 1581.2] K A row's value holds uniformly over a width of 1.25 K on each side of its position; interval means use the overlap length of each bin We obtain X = 33.6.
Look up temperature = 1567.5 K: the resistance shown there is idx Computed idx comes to 33.4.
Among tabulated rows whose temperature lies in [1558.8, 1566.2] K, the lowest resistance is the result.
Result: 32.1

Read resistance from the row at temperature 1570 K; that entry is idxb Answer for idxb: 33.5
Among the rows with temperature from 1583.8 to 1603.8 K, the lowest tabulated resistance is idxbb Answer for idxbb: 32.3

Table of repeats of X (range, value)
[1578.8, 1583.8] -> 34.3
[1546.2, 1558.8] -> 33.9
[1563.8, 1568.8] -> 33.5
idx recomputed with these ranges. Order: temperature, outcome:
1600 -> 32.9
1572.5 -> 33.1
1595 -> 34.2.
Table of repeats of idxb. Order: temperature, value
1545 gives 34.7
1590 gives 32.8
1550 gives 33.9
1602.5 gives 32.3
